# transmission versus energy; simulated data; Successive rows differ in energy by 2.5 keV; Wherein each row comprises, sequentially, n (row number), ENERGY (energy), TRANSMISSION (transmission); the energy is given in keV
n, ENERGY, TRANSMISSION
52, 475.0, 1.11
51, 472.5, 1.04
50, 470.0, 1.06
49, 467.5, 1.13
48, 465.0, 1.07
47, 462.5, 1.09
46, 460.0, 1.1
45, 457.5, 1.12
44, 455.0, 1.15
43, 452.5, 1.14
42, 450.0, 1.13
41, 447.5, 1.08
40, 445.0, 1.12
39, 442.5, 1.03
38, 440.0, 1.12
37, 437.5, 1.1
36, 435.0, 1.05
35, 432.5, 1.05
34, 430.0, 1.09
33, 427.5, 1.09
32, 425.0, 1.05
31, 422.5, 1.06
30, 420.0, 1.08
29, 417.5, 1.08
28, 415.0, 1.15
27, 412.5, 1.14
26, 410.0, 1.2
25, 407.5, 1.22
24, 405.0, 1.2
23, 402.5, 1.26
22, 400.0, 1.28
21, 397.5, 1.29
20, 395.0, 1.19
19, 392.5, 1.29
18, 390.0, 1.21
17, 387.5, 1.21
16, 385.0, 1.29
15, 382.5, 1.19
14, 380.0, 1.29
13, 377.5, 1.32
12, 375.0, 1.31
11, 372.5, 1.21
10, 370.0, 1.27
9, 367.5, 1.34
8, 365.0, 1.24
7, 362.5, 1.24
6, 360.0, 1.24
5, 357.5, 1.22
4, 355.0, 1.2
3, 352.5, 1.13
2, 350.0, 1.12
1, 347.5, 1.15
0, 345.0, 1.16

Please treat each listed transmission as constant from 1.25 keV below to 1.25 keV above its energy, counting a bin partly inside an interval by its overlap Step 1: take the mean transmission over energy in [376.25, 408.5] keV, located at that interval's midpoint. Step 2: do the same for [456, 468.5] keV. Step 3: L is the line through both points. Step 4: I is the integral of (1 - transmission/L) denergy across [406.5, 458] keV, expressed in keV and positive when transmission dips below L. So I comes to 2.6 keV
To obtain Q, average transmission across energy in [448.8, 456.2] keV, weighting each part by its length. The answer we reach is 1.14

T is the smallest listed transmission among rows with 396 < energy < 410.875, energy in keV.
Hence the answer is 1.2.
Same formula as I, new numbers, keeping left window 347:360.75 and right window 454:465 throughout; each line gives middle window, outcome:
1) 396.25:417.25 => -1.26 keV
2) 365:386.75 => -2.09 keV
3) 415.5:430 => 0.70 keV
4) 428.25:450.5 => 0.75 keV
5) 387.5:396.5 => -0.60 keV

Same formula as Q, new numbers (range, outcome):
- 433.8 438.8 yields 1.08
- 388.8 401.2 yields 1.25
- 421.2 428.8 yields 1.07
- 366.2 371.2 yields 1.3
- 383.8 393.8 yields 1.25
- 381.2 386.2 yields 1.24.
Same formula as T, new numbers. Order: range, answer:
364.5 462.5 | 1.03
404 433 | 1.05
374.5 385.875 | 1.19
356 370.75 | 1.22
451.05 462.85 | 1.09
